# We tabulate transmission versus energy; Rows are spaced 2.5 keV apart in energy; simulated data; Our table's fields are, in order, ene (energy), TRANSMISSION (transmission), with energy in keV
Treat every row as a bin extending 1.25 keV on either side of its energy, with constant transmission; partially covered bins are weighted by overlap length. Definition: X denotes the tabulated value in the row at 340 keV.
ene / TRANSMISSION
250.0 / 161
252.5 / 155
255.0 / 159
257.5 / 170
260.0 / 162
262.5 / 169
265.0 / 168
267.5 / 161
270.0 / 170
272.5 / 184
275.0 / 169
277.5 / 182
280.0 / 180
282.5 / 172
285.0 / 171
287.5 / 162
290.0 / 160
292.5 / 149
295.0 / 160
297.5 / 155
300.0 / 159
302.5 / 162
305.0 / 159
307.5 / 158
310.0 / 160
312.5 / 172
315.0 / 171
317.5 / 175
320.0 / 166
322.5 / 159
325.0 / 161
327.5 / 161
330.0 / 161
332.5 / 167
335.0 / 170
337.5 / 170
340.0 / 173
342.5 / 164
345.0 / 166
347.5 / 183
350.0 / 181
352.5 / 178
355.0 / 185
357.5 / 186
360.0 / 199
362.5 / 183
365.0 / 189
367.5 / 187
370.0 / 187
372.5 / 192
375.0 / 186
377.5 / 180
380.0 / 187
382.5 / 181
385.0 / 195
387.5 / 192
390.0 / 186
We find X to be 173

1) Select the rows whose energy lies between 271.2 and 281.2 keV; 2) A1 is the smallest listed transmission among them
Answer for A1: 169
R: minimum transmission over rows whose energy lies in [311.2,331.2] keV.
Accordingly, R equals 159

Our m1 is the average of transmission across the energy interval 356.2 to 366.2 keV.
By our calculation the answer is 189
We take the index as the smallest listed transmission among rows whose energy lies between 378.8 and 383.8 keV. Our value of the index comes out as 181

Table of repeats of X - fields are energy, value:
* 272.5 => 184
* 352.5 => 178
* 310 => 160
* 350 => 181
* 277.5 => 182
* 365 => 189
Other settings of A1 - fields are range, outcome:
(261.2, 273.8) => 161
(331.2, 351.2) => 164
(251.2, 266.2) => 155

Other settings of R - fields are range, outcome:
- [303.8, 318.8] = 158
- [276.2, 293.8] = 149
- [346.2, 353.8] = 178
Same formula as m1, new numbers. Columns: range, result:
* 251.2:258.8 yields 161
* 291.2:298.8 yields 155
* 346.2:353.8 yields 181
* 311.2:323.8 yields 169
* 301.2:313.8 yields 162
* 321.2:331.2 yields 161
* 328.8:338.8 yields 167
